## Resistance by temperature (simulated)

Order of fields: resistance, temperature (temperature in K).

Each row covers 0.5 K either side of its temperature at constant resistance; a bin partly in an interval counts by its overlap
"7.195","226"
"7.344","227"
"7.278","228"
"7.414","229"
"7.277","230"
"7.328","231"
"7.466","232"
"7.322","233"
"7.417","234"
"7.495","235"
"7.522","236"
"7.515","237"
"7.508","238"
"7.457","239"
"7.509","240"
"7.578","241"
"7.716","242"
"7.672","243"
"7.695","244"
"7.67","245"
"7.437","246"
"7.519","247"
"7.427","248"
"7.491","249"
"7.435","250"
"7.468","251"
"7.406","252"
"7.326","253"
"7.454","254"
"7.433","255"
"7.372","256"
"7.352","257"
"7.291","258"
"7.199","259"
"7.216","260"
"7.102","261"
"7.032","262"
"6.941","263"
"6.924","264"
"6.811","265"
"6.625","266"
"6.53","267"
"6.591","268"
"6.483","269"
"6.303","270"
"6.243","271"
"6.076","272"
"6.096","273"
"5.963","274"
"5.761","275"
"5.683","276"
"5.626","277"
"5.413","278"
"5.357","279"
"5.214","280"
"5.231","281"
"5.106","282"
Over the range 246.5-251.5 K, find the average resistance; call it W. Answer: 7.47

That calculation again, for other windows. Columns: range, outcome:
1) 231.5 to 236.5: 7.44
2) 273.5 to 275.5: 5.86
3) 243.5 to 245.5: 7.68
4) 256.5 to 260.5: 7.26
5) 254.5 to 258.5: 7.36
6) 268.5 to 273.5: 6.24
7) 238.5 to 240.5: 7.48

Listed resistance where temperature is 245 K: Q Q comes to 7.67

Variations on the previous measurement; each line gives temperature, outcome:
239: 7.457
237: 7.515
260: 7.216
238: 7.508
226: 7.195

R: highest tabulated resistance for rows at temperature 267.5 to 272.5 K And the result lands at 6.591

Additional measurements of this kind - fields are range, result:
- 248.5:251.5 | 7.491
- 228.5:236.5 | 7.522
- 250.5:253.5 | 7.468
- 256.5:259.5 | 7.352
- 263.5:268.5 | 6.924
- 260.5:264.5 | 7.102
